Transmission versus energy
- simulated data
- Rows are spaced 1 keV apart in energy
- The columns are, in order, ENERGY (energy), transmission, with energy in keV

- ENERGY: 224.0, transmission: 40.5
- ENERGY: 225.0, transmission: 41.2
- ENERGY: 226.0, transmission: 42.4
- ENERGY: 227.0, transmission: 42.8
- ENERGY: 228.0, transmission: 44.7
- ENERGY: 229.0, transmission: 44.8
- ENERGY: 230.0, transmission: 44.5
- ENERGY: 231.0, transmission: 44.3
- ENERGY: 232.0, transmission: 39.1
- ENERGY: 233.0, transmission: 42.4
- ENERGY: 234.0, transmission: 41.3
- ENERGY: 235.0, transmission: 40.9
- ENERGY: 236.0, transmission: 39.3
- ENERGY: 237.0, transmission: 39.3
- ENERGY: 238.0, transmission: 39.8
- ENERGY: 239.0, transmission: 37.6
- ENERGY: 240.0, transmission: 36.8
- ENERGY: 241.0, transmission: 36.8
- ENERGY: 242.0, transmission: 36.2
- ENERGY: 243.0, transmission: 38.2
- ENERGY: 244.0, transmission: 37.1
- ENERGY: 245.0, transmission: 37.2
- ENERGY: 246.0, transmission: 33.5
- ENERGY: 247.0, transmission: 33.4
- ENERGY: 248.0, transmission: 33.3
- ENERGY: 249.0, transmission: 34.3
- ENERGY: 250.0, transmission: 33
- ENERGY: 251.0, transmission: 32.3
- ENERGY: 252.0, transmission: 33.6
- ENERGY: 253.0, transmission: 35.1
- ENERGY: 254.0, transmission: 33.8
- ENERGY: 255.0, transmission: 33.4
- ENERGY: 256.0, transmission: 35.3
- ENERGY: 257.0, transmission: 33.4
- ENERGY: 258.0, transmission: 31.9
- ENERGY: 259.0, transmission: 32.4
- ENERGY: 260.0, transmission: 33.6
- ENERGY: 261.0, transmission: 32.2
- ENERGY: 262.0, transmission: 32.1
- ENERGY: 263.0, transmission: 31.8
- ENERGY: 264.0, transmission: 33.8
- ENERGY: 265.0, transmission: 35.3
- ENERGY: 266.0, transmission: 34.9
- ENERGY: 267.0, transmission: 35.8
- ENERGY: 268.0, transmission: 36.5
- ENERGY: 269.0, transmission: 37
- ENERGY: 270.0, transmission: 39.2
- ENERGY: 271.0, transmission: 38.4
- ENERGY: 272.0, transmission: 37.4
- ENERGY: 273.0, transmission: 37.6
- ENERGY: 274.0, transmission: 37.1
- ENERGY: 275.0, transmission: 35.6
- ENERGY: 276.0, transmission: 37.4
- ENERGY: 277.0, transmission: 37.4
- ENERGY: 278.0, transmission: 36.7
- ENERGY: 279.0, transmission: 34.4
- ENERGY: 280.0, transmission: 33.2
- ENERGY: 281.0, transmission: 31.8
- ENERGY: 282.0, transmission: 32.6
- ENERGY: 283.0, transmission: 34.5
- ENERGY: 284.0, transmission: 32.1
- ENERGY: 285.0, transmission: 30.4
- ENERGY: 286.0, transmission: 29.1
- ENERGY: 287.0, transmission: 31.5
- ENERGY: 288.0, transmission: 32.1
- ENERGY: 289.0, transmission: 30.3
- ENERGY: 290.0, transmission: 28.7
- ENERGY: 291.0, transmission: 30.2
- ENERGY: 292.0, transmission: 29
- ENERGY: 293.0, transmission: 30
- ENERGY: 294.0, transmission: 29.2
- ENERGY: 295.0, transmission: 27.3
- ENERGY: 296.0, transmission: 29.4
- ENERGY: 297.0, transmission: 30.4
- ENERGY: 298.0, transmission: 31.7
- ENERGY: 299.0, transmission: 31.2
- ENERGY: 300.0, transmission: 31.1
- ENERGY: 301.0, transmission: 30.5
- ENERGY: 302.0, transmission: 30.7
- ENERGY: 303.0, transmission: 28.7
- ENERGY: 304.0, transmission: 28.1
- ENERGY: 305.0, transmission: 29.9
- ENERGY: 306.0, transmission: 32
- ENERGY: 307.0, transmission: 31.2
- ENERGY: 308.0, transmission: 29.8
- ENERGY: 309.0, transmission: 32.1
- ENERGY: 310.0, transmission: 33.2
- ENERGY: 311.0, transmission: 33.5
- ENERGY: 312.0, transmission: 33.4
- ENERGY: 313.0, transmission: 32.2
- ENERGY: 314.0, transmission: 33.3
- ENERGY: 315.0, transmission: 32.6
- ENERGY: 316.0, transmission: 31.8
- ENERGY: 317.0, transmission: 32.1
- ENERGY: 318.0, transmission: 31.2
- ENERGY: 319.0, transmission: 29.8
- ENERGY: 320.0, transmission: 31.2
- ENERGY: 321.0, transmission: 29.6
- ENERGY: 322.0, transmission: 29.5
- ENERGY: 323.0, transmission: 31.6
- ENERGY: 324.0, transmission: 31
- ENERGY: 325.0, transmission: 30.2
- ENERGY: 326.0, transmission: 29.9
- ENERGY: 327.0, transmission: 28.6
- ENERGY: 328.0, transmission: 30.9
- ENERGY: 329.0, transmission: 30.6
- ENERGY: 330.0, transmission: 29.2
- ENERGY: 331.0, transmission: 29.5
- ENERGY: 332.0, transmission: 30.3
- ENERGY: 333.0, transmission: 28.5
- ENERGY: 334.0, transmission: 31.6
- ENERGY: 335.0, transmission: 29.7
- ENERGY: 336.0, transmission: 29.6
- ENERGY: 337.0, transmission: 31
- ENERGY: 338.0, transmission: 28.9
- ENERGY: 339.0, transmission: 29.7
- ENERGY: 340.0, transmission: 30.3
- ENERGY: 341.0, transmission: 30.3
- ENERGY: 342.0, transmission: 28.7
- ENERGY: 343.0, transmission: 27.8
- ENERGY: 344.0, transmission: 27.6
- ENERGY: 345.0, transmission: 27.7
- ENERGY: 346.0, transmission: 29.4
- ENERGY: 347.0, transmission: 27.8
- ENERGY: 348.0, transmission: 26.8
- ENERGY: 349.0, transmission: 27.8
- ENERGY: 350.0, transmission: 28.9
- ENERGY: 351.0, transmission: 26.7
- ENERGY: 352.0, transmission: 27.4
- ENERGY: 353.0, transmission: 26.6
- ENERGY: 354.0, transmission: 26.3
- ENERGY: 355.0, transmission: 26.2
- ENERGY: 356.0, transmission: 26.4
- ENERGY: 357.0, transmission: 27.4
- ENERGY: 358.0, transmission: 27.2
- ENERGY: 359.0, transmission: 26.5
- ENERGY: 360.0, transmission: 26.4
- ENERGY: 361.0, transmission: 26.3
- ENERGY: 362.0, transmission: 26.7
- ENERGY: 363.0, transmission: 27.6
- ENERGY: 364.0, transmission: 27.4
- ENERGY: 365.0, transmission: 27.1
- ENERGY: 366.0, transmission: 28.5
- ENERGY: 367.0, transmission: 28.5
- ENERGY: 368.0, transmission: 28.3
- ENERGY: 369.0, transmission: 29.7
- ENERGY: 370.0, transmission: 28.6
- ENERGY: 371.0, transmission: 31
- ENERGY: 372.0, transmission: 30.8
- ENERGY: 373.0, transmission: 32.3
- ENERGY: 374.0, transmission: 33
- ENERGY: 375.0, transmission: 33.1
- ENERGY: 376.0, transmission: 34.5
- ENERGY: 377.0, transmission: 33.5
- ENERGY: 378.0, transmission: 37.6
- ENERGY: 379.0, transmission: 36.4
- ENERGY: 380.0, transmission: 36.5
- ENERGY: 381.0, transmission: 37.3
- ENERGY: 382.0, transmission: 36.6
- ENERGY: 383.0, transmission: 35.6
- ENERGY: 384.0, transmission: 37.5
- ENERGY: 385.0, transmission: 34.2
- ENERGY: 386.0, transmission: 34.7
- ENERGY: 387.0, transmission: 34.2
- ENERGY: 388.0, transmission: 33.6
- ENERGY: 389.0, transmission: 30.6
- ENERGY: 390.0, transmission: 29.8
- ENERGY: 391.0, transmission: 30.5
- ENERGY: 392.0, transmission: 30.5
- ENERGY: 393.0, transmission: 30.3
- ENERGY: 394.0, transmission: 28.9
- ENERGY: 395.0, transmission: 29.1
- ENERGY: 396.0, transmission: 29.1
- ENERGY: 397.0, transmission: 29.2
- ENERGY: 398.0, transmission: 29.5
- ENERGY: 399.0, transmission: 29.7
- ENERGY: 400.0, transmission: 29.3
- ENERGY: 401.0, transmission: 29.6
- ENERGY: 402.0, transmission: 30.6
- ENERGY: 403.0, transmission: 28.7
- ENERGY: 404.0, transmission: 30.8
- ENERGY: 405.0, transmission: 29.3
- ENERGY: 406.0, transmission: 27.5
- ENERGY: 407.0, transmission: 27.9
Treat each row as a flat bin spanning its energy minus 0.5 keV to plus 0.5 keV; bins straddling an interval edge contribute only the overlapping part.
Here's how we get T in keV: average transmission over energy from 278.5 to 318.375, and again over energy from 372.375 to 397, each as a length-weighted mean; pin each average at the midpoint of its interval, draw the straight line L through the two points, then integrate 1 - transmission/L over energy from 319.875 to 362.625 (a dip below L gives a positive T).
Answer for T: 4.6 keV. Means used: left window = 31.2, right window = 33.2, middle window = 28.7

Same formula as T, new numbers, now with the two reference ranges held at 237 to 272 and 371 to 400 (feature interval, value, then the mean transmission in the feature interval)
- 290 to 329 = 3.85 keV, 30.7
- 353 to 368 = 2.76 keV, 27.1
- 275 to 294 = 1.23 keV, 32.3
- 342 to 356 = 2.48 keV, 27.5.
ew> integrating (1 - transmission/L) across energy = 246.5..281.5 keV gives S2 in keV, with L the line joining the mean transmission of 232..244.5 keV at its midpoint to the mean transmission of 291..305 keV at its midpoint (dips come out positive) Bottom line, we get 0.1 keV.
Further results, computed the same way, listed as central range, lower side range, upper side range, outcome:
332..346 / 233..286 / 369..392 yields 2.0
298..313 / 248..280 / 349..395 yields 0.9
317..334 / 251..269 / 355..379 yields 0.6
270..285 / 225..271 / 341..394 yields -0.1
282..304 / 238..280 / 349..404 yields 2.2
